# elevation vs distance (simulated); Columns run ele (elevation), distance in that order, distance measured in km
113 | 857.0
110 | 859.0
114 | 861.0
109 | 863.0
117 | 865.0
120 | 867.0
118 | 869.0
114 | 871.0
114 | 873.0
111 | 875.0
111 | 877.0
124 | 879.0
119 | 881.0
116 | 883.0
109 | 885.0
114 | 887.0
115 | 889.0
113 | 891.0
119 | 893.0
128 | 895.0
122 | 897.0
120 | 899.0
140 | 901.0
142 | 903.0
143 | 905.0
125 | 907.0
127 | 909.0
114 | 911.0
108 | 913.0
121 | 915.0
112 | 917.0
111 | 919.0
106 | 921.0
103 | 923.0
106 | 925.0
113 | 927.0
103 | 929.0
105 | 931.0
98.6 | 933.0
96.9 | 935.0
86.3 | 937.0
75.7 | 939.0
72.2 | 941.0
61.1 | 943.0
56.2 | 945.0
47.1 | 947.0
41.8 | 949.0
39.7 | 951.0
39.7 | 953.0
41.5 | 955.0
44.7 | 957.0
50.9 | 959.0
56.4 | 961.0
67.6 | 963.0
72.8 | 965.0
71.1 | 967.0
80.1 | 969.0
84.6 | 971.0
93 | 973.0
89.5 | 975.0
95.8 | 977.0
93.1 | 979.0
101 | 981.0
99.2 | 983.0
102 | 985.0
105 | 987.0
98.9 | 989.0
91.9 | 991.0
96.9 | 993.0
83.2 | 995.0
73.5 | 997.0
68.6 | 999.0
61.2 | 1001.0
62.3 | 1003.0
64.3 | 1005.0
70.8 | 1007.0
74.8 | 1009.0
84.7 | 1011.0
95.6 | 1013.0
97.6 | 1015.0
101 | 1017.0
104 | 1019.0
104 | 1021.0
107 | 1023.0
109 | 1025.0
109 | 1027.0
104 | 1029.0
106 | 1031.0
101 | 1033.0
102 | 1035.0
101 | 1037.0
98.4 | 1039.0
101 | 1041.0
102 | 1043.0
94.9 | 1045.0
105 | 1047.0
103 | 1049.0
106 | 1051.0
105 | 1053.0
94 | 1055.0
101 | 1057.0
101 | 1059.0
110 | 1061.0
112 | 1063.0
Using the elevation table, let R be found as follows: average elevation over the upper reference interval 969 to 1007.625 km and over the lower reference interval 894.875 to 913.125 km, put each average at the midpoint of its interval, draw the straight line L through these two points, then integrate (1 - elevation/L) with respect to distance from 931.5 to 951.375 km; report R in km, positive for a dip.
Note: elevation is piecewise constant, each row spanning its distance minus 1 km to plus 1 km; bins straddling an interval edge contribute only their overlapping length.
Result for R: 7.3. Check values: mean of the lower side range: 128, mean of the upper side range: 86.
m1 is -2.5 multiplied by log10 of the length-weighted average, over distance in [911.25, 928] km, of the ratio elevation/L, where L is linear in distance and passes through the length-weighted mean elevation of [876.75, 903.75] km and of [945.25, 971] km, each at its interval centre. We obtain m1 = -0.19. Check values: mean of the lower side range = 121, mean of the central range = 110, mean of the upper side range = 55.7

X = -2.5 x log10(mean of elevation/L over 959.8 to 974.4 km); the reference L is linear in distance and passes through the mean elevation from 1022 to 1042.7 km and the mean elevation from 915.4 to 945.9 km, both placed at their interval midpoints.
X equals 0.286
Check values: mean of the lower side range 94.4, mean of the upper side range 104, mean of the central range 75.1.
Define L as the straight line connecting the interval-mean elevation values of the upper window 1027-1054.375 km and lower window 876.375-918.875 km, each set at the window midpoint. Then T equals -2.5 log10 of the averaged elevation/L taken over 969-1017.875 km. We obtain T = 0.24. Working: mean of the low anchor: 121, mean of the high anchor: 102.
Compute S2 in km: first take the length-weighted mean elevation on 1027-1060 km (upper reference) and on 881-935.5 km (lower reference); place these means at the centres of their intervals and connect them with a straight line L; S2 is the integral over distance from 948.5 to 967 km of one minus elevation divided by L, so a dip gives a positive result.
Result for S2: 9.8 km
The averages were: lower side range 116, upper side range 102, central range 51.9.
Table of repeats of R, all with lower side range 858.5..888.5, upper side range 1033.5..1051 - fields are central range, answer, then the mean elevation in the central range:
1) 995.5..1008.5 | 4.6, 67.7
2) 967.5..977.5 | 1.8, 87.4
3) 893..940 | -0.9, 113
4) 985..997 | 1.3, 93.9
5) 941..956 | 8.3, 48.4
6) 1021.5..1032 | -0.5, 107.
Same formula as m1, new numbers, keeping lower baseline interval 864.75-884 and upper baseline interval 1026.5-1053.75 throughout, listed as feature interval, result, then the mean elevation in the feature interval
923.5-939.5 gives 0.13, 98.9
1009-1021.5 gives 0.10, 95.7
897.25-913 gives -0.13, 128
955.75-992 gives 0.29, 82.9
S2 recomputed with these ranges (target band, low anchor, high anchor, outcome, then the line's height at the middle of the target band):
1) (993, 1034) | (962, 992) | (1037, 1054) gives 3.05 km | 96.2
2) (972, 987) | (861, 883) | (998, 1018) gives -1.91 km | 86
